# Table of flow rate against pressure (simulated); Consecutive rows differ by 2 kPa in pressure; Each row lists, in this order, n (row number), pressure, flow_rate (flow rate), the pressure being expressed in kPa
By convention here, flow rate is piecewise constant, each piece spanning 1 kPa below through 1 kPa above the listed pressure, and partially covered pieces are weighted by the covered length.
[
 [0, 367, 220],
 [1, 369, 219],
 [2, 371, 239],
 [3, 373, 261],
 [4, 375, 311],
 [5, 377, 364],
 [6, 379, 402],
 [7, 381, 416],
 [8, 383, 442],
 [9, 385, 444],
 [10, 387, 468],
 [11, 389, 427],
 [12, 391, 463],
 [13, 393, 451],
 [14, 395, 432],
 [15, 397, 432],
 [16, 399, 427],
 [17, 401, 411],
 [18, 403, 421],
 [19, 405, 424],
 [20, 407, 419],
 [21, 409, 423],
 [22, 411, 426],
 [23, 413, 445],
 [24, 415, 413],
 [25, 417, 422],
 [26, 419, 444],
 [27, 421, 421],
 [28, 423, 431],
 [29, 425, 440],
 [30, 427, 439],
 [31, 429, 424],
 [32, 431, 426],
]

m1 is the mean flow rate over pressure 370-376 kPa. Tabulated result 270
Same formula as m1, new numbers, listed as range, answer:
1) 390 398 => 444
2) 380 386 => 434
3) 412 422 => 429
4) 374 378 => 338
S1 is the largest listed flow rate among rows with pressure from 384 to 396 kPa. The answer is 468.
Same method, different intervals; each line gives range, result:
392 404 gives 451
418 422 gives 444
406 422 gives 445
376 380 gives 402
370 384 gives 442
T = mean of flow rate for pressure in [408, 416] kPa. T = 427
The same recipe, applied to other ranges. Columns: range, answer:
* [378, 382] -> 409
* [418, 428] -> 435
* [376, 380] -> 383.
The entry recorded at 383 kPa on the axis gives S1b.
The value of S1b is 442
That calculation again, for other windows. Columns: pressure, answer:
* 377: 364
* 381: 416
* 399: 427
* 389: 427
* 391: 463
